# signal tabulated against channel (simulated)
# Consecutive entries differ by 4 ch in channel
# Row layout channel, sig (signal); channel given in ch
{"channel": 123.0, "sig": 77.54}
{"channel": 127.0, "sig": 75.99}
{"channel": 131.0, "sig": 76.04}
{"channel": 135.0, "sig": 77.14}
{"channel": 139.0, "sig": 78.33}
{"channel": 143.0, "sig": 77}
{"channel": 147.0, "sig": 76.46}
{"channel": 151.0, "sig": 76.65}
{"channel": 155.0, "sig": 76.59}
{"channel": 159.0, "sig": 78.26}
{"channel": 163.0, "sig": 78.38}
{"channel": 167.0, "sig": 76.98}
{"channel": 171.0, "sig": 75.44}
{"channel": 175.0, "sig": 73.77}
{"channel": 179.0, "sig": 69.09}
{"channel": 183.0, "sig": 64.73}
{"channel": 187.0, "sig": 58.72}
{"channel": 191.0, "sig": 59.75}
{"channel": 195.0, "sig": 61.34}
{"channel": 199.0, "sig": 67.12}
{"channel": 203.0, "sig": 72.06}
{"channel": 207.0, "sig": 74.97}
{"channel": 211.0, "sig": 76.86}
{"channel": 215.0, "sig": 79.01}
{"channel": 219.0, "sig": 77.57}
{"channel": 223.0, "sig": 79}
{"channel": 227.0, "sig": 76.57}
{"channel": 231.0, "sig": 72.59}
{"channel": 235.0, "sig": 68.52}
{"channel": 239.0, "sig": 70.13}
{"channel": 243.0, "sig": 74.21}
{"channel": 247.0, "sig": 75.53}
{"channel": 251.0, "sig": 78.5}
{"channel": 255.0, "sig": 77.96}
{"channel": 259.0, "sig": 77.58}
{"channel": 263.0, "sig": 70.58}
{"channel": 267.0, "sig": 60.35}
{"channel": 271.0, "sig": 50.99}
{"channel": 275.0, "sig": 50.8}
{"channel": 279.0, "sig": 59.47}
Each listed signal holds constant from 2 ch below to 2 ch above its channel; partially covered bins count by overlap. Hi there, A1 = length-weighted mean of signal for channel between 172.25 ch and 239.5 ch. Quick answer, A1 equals 70.8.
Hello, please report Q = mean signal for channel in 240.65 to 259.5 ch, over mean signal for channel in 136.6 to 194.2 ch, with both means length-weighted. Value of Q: 1.05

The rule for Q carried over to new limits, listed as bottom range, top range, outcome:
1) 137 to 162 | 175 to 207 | 0.85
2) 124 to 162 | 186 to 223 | 0.92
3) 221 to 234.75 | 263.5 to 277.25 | 0.75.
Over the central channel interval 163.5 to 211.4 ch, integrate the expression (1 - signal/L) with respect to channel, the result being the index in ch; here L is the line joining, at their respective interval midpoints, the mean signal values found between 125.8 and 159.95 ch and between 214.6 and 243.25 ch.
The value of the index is 4.05 ch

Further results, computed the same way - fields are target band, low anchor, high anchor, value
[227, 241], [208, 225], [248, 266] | 1.0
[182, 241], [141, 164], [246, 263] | 4.8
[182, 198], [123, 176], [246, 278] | 2.6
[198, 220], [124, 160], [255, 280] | -1.7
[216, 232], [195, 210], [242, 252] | -0.8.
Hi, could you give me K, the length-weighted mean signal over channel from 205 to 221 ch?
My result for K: 77.1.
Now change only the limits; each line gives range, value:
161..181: 74.7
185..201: 61.7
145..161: 77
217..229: 77.7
